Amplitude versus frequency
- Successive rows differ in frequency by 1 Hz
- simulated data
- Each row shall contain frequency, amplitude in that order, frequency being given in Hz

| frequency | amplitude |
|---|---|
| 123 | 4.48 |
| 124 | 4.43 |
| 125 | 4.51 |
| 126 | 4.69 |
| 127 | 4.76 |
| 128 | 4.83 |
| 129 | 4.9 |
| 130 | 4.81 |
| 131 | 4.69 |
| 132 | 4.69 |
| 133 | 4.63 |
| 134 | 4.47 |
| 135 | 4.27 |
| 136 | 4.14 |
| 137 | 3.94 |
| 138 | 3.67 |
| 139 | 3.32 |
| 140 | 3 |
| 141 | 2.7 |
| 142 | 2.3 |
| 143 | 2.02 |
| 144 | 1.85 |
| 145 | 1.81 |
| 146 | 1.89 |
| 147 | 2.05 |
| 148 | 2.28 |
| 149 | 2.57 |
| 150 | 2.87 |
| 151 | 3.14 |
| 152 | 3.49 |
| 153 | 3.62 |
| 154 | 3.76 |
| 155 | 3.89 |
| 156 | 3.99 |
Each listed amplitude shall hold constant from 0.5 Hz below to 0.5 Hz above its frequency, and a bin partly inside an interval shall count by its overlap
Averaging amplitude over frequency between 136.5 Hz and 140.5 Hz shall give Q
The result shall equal 3.48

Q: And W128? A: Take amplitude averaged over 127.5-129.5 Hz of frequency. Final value 4.87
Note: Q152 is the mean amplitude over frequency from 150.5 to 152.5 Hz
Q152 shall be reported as 3.32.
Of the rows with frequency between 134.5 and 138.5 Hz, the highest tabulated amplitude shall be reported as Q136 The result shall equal 4.27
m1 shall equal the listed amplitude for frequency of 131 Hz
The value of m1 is 4.69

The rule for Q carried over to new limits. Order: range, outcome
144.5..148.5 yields 2.01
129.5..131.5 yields 4.75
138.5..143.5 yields 2.67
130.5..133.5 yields 4.67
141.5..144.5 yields 2.06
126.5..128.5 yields 4.79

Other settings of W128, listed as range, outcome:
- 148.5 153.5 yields 3.14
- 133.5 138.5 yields 4.1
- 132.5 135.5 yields 4.46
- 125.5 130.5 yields 4.8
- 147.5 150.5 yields 2.57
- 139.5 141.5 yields 2.85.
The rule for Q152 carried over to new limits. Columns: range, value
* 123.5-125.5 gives 4.47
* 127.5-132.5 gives 4.78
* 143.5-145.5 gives 1.83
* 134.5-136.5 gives 4.21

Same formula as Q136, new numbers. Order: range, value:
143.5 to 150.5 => 2.87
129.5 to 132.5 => 4.81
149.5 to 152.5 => 3.49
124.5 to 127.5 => 4.76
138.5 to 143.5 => 3.32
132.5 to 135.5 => 4.63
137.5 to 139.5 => 3.67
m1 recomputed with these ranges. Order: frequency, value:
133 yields 4.63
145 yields 1.81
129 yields 4.9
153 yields 3.62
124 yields 4.43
